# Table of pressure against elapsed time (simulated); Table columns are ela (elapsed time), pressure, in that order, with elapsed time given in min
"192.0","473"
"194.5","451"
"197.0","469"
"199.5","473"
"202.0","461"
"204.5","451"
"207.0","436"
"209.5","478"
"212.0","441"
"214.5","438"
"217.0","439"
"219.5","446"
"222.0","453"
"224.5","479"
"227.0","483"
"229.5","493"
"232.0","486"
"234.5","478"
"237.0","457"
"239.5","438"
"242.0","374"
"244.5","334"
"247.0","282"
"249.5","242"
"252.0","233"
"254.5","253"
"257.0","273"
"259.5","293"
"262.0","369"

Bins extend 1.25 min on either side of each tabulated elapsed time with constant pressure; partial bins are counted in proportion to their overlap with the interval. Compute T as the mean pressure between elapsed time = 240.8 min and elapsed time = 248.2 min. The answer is 330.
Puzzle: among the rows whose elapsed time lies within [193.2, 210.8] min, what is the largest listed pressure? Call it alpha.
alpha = 478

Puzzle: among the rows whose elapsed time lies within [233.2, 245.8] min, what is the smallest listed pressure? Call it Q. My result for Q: 334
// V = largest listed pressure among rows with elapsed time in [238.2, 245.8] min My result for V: 438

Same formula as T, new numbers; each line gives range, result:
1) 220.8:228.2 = 472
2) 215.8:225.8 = 454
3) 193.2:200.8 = 464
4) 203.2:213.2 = 452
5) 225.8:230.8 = 488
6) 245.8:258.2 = 256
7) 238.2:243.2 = 407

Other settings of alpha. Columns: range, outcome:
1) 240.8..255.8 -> 374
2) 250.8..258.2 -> 273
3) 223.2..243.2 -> 493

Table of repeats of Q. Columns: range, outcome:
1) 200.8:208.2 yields 436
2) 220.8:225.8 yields 453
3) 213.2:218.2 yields 438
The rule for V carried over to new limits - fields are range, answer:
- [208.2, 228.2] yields 483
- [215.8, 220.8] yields 446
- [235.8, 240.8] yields 457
